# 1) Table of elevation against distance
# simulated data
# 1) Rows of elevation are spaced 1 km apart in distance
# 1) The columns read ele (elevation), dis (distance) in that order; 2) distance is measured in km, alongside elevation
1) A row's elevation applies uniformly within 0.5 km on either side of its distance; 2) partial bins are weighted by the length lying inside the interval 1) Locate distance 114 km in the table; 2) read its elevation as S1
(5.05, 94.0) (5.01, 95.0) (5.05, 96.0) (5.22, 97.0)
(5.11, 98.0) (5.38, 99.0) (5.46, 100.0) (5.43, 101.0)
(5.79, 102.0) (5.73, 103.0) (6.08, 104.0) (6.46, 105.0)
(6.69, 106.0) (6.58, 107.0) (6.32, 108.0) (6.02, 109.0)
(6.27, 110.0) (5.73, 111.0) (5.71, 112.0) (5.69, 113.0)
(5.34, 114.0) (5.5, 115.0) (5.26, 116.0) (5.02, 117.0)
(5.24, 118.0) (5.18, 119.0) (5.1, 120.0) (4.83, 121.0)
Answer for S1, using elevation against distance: 5.34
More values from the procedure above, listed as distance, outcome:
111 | 5.73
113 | 5.69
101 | 5.43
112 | 5.71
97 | 5.22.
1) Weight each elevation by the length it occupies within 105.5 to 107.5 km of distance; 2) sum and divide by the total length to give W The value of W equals 6.63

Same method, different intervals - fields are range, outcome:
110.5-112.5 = 5.72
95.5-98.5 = 5.13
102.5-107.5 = 6.31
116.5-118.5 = 5.13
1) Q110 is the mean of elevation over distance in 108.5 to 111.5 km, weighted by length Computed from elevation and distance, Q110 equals 6.01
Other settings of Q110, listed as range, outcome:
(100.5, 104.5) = 5.76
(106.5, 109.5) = 6.31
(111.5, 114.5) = 5.58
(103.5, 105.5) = 6.27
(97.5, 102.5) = 5.43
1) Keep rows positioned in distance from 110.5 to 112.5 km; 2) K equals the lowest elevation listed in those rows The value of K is 5.71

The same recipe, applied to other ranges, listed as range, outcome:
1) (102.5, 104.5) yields 5.73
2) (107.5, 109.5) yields 6.02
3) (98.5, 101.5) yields 5.38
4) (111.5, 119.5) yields 5.02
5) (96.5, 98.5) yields 5.11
